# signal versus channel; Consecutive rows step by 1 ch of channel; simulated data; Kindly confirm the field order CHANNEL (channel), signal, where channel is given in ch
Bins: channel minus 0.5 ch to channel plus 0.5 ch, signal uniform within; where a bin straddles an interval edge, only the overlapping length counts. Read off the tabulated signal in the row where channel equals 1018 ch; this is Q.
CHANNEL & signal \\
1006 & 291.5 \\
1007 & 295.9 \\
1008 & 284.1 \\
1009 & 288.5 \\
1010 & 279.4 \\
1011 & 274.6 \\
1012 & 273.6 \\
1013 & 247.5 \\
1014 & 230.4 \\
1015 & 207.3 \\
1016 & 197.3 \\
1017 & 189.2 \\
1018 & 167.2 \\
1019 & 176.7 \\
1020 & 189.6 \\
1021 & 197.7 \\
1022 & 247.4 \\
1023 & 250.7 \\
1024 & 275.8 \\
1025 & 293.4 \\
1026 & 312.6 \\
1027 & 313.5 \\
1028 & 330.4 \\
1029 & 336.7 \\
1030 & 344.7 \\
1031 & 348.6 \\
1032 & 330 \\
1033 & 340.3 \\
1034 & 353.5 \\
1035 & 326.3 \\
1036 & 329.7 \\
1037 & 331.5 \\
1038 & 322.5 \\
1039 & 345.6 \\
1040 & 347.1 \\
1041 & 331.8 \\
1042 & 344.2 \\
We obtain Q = 167.2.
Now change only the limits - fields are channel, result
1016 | 197.3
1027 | 313.5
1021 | 197.7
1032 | 330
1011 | 274.6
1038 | 322.5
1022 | 247.4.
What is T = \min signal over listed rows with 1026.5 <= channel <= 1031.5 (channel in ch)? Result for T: 313.5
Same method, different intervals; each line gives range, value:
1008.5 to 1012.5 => 273.6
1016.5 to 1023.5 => 167.2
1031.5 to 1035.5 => 326.3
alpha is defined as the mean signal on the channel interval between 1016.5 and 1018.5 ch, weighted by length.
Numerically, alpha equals 178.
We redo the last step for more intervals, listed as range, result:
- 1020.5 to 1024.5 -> 243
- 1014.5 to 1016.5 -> 202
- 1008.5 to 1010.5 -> 284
